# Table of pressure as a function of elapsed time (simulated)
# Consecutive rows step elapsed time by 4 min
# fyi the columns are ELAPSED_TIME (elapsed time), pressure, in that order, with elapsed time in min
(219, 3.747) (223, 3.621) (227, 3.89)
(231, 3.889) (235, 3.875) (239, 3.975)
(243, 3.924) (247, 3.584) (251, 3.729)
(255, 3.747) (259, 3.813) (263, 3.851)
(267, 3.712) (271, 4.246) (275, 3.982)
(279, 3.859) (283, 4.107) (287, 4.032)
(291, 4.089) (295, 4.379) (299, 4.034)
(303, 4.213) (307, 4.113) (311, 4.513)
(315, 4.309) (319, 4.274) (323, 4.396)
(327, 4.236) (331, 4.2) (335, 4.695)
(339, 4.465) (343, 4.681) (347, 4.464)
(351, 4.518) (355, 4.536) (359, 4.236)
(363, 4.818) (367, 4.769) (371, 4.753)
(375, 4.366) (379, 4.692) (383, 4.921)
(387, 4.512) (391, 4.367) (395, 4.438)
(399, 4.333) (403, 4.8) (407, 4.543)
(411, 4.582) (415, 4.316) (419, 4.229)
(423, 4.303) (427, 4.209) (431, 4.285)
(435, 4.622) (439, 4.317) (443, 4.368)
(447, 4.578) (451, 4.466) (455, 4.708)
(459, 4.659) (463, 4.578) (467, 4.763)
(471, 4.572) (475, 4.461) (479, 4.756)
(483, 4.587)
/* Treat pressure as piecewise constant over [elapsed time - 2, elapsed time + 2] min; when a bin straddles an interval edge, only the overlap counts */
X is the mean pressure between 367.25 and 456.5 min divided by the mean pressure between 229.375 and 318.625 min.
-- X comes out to 1.12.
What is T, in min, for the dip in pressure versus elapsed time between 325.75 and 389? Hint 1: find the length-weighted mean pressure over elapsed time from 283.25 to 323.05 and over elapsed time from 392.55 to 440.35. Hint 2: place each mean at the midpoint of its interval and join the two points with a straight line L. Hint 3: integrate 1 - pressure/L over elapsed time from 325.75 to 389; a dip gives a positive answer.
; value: -3.6 min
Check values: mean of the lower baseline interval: 4.22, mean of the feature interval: 4.56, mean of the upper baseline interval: 4.42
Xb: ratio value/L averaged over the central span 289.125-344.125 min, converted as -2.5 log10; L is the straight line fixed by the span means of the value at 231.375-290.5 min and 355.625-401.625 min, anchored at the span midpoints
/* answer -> -0.028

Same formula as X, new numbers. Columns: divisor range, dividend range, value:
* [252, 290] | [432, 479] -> 1.16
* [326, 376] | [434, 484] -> 1.01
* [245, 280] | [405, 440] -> 1.14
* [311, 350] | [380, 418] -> 1.02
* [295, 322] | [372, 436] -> 1.05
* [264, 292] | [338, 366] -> 1.14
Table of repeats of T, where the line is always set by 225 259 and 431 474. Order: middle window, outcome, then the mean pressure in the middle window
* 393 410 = -0.6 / 4.53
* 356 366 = -0.8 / 4.55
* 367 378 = -0.9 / 4.61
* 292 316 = -1.3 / 4.25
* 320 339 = -1.2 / 4.38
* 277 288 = -0.1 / 4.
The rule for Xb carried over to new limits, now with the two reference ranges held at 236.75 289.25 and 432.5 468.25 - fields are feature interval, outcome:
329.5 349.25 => -0.09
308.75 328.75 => -0.07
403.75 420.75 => -0.01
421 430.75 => 0.05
